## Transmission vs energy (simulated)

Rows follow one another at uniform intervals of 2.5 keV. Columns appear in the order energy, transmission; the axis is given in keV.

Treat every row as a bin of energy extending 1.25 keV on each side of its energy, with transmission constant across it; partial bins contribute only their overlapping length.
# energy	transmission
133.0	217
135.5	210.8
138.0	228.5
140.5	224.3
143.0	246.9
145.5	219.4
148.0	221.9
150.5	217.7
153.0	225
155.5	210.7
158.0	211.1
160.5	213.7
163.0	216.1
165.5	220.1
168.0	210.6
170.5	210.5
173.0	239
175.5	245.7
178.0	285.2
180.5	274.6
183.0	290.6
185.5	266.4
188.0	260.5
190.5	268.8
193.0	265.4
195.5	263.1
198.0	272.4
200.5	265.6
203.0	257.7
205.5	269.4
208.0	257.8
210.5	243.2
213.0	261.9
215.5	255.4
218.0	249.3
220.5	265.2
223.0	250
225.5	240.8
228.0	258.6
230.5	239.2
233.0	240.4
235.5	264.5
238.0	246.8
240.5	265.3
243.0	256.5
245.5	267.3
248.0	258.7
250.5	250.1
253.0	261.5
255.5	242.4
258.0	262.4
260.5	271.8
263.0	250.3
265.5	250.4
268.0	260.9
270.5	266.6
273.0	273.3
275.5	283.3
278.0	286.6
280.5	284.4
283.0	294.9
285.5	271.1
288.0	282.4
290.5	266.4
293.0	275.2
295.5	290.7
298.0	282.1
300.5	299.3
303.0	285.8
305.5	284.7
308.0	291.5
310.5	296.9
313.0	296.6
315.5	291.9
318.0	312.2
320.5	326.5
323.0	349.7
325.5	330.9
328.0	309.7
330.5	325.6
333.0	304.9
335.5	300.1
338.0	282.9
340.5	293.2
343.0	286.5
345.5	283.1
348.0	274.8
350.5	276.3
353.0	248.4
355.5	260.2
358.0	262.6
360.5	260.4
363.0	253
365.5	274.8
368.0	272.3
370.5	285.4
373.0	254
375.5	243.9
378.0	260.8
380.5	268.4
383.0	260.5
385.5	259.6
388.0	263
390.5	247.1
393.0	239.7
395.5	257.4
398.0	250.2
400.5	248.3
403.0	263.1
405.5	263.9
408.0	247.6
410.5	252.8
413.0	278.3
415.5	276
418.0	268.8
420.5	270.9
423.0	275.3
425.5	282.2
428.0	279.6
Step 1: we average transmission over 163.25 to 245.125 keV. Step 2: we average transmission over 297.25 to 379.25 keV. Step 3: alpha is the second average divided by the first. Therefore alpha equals 1.13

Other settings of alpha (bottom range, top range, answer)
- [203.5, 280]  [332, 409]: 1.03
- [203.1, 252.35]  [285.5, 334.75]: 1.17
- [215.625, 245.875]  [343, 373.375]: 1.06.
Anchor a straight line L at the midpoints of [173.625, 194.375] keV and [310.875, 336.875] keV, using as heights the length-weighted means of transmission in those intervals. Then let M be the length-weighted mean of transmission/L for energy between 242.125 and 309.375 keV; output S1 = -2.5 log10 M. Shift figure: 0.100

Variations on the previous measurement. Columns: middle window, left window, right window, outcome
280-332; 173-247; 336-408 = -0.137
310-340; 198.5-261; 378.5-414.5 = -0.206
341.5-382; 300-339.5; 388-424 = 0.066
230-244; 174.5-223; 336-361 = 0.057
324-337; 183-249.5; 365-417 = -0.207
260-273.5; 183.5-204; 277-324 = 0.093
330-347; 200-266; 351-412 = -0.147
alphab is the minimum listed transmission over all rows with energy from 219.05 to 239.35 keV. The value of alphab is 239.2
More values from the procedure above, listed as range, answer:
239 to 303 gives 242.4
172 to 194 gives 239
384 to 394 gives 239.7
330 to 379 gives 243.9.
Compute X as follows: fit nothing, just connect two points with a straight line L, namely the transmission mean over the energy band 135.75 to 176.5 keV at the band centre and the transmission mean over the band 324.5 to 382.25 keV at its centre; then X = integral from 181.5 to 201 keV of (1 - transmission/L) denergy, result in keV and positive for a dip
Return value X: -3.12 keV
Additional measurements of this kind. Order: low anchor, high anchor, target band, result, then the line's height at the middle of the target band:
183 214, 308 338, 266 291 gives 1.50 keV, 294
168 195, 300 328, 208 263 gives 4.57 keV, 278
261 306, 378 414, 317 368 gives -4.49 keV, 267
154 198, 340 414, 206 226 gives -0.45 keV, 248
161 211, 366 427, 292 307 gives -1.64 keV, 258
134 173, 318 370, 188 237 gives -3.30 keV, 241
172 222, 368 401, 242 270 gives 0.38 keV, 261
